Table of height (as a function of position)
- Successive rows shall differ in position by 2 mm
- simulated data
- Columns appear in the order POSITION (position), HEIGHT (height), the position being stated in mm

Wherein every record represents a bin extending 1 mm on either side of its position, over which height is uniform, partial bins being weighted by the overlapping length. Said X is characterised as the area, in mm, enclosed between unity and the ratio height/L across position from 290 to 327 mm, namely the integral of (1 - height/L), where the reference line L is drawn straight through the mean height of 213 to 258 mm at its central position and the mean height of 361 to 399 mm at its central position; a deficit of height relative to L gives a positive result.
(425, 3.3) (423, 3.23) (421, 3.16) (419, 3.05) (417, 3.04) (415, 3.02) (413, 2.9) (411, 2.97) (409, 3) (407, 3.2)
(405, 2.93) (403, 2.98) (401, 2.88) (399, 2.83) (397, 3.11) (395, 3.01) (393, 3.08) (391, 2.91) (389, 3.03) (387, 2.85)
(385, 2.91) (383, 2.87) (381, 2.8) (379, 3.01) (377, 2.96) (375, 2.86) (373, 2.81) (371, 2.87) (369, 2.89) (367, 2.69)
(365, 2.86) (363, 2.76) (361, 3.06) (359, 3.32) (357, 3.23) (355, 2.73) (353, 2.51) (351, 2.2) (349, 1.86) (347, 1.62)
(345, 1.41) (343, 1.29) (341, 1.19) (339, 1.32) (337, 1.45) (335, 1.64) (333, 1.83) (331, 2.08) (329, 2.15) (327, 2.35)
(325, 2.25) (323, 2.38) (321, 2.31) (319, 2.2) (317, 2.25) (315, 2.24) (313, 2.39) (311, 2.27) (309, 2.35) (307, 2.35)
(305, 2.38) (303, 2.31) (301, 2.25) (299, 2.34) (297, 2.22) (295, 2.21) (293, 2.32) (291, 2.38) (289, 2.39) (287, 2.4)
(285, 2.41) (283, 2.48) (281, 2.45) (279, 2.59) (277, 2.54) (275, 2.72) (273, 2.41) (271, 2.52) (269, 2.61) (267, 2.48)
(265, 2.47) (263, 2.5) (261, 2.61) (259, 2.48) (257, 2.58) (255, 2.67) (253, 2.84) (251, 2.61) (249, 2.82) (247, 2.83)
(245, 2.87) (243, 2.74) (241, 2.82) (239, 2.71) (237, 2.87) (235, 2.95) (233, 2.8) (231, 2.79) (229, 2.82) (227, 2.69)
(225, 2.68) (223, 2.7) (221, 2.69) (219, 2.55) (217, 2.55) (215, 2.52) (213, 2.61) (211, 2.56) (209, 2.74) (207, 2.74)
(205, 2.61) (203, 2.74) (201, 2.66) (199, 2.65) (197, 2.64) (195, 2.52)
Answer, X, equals 6.79 mm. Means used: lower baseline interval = 2.73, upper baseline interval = 2.91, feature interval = 2.3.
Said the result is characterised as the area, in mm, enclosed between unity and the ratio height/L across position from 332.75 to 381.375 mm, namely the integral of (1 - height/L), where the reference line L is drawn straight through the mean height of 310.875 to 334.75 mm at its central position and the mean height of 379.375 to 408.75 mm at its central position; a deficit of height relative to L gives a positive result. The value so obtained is 4.2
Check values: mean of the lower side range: 2.2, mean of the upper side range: 2.96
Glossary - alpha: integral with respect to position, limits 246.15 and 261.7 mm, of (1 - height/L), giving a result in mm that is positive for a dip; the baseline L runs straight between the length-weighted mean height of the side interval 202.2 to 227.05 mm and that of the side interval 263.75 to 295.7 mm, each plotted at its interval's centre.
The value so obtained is -0.9 mm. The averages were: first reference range 2.64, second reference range 2.46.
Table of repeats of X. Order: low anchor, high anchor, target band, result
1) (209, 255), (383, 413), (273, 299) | 3.6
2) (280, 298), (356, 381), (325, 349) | 8.9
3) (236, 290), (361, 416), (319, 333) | 2.8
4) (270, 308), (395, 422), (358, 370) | -0.6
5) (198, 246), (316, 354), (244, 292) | -3.7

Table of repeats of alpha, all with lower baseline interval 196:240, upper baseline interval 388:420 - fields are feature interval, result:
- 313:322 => 1.86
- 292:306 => 2.65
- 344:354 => 3.40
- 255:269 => 1.16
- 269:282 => 1.14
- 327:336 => 2.83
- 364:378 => 0.45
